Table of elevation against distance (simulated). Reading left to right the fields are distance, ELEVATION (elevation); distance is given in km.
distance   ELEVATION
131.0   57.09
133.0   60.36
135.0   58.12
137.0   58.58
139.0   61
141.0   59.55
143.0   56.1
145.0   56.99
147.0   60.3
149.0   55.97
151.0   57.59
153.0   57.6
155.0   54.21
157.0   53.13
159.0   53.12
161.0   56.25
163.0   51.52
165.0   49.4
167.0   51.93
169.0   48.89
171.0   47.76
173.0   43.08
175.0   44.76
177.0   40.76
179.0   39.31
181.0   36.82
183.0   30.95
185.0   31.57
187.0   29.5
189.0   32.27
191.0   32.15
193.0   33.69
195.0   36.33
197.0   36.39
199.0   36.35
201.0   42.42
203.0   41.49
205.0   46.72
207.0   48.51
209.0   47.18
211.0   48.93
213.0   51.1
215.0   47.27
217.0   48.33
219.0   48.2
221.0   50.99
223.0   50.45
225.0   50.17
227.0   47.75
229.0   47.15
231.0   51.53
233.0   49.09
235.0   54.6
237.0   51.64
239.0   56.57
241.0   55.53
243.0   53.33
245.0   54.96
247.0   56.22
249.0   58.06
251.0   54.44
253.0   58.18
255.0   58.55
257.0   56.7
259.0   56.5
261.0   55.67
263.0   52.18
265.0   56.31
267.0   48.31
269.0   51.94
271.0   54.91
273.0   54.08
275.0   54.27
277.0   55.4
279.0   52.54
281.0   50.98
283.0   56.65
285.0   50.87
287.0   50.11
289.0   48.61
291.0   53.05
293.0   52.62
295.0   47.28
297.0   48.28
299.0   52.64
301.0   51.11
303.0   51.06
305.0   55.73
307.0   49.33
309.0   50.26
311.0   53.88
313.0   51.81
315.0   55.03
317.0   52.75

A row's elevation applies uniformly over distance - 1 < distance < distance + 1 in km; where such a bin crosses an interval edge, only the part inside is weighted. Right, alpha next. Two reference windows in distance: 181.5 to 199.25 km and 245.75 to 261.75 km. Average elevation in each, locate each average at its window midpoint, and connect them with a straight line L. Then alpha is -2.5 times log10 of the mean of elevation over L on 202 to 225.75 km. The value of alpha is -0.153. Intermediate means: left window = 33.2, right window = 56.8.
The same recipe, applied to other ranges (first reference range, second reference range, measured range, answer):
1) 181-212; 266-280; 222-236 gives -0.128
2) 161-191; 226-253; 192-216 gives 0.092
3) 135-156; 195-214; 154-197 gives 0.199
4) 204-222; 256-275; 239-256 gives -0.080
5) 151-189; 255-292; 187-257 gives 0.038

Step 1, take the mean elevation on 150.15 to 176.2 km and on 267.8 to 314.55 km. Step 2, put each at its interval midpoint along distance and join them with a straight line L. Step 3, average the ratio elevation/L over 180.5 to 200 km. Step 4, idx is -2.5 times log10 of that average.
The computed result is 0.47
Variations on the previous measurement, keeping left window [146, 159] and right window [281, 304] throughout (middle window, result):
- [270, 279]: -0.05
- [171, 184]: 0.35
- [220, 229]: 0.09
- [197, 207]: 0.28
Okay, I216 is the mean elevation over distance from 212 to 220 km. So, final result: 48.7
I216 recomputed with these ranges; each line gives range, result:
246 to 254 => 56.7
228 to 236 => 50.6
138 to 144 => 58.9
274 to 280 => 54.1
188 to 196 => 33.6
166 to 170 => 50.4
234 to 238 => 53.1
